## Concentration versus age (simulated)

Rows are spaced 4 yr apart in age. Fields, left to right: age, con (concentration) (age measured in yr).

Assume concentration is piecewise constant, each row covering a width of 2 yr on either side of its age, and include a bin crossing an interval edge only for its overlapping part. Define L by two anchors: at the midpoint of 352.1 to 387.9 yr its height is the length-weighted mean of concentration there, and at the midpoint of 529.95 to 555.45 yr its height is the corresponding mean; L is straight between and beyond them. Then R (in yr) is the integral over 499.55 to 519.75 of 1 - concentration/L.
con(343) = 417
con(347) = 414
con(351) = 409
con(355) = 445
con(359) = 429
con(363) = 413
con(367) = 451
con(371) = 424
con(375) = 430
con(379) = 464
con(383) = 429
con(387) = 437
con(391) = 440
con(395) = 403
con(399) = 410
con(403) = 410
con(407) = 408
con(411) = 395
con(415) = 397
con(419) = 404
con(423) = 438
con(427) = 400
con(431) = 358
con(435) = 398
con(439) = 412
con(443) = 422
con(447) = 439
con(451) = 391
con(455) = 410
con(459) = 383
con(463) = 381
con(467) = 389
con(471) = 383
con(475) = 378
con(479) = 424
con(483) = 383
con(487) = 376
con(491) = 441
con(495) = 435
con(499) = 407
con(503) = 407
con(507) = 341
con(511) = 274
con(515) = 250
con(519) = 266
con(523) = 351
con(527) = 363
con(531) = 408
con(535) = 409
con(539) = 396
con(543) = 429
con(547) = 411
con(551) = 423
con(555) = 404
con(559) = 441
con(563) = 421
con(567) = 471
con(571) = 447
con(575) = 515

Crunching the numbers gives 4.8 yr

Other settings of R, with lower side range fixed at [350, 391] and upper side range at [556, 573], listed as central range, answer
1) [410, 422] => 0.9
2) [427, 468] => 3.6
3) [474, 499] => 1.8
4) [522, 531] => 1.5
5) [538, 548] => 0.6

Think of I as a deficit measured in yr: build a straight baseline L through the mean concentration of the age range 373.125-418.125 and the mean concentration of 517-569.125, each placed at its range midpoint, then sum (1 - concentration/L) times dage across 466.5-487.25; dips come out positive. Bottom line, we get 1.0 yr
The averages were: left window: 420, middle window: 390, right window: 400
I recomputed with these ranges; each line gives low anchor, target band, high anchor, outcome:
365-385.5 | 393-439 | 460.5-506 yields 2.37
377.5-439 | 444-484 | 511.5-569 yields 0.40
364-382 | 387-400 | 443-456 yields 0.36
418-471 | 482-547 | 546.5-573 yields 7.42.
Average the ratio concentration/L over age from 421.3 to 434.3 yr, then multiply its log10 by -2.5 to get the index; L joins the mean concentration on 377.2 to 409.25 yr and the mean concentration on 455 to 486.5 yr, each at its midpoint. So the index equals 0.03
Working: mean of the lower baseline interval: 425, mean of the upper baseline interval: 389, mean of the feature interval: 398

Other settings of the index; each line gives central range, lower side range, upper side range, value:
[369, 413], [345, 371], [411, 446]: -0.017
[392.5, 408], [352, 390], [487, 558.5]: 0.040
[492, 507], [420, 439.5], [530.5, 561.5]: 0.004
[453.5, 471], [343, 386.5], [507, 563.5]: 0.022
